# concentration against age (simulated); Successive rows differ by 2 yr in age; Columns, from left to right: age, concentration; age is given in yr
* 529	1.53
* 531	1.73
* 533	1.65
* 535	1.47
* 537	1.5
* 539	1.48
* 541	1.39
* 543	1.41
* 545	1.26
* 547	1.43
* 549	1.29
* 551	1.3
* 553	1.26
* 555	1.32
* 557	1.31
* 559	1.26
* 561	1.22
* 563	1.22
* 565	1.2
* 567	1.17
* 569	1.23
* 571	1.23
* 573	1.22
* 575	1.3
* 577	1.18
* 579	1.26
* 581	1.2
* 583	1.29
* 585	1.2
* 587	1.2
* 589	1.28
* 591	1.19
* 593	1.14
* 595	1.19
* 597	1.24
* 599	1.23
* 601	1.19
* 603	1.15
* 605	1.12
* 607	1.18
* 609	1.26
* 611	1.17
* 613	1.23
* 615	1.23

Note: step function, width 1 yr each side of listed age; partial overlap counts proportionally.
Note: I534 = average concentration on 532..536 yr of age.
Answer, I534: 1.56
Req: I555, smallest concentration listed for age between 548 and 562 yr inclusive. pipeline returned 1.22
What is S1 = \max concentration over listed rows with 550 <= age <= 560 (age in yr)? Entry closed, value 1.32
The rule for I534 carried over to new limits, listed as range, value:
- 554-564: 1.27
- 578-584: 1.25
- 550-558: 1.3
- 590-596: 1.17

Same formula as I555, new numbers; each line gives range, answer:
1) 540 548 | 1.26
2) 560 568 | 1.17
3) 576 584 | 1.18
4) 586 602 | 1.14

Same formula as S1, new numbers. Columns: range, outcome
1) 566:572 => 1.23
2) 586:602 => 1.28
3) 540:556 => 1.43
